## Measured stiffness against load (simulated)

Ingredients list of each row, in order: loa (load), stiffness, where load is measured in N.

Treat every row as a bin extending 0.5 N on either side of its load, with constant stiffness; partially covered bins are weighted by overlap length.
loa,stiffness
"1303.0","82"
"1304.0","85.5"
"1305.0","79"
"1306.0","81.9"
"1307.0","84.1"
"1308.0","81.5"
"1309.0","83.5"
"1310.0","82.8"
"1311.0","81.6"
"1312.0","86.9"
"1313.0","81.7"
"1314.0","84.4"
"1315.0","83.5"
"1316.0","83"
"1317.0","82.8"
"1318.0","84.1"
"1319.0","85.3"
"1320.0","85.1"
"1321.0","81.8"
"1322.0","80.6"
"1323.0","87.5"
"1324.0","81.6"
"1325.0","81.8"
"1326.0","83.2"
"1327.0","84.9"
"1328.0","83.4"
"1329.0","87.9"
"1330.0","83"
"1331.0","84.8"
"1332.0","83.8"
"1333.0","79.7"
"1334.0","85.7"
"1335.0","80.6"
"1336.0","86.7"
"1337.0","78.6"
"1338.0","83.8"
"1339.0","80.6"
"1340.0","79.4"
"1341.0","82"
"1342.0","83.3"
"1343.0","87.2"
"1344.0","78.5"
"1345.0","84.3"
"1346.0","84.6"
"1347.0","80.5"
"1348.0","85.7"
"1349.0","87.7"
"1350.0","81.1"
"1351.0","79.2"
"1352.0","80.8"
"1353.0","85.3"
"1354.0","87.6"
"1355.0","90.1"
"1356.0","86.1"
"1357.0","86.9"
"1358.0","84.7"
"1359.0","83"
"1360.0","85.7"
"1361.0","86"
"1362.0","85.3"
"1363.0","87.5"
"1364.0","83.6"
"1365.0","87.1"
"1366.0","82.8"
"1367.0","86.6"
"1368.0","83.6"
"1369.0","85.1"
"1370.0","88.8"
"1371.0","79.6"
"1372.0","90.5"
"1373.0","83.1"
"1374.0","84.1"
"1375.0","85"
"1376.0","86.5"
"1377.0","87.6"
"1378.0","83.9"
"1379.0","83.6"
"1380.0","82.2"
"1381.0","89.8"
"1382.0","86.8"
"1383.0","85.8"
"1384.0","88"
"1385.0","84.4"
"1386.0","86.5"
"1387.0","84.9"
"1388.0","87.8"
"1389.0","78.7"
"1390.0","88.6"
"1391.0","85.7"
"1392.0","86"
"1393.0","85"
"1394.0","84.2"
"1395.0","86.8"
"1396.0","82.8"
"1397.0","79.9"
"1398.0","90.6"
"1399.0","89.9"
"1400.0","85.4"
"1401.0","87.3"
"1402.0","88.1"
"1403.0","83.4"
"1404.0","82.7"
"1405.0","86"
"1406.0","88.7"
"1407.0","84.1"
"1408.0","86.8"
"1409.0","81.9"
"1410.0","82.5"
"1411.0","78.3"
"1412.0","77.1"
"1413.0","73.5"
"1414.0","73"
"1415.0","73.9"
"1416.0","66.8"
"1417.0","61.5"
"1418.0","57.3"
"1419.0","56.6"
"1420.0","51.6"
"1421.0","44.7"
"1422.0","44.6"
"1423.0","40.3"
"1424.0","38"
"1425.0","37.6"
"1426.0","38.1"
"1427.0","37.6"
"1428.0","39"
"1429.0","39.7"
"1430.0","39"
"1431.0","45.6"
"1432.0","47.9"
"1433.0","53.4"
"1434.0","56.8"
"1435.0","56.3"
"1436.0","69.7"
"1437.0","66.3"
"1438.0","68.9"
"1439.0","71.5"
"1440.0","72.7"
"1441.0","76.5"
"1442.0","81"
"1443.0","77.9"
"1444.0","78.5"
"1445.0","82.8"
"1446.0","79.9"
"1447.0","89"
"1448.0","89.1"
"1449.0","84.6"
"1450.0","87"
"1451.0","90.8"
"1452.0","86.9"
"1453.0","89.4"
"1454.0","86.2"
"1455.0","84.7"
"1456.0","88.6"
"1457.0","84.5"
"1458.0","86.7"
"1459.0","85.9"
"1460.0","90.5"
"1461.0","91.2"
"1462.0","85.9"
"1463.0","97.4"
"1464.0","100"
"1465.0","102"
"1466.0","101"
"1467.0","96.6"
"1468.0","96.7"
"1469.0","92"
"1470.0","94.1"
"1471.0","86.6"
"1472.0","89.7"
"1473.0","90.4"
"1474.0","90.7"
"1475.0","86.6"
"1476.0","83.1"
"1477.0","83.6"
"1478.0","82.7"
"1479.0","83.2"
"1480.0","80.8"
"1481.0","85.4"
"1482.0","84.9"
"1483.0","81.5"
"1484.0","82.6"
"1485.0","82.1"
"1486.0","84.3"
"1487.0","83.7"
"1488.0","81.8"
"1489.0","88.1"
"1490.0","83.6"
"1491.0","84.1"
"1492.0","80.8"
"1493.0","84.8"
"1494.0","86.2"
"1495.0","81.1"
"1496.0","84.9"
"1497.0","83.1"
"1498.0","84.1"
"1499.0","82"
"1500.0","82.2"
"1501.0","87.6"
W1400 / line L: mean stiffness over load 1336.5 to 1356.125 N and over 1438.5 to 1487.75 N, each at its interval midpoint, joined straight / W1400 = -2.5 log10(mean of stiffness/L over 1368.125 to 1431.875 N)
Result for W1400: 0.14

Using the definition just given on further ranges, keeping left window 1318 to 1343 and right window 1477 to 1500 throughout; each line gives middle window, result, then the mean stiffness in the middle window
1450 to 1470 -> -0.10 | 91.4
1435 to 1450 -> 0.08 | 77.3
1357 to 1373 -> -0.03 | 85.3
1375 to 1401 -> -0.03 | 85.7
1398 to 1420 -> 0.07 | 78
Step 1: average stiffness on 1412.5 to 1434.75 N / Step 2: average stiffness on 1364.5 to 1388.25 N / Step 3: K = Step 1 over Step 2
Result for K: 0.59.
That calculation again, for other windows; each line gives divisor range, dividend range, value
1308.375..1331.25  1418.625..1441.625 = 0.62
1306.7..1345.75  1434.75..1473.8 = 1.03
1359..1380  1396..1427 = 0.82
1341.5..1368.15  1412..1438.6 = 0.63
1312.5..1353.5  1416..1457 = 0.78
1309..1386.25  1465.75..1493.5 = 1.03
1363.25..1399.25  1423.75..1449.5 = 0.73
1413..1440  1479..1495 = 1.56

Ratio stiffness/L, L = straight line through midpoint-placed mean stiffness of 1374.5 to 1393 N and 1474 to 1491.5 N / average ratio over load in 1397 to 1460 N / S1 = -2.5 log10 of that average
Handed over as 0.19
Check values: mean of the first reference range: 85.6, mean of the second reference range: 83.9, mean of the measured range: 71.3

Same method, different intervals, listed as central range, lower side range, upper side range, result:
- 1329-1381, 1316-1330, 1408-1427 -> -0.120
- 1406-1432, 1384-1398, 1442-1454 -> 0.408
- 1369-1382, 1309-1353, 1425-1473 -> -0.059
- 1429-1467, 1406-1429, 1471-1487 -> -0.082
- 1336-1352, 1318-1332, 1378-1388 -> 0.026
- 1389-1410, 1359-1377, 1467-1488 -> 0.002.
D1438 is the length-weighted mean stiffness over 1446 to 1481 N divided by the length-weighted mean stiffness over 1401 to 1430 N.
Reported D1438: 1.39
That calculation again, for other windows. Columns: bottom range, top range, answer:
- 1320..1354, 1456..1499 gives 1.05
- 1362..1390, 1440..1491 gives 1.02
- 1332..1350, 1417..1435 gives 0.55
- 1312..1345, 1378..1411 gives 1.03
